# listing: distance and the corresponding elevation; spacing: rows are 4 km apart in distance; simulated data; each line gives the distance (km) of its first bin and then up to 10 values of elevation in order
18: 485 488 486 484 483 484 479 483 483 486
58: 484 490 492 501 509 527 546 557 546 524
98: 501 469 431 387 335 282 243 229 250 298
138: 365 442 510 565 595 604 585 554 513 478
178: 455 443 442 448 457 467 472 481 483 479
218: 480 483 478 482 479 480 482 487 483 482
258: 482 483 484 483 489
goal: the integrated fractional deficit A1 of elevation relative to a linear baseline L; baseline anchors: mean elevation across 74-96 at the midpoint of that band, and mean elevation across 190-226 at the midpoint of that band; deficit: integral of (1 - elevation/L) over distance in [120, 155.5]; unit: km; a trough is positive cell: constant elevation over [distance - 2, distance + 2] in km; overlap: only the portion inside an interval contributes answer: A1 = 8.56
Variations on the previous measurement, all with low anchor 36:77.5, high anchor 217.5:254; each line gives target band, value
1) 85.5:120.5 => 3.4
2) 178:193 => 1.2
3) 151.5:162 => -2.4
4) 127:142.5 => 5.3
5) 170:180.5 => 0.2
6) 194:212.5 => 0.4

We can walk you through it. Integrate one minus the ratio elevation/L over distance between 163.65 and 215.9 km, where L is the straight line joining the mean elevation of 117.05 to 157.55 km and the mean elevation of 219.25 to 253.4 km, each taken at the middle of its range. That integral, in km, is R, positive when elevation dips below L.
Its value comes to -4.56 km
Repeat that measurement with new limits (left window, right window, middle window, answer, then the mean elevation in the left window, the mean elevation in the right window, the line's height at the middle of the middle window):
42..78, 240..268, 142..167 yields -3.66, 492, 483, 488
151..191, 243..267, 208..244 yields 0.98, 515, 483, 494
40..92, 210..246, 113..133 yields 9.31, 506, 481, 497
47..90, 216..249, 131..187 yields 0.87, 509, 481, 494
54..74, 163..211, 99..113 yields 1.72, 493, 477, 487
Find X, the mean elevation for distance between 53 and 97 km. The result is 515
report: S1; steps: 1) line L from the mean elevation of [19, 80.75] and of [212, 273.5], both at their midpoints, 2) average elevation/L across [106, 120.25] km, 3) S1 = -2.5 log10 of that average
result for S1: 0.37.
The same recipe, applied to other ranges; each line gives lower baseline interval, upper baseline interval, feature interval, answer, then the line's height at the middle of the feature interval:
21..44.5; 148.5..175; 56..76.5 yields 0.016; 503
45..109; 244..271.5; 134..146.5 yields 0.209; 494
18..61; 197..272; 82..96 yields -0.126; 483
